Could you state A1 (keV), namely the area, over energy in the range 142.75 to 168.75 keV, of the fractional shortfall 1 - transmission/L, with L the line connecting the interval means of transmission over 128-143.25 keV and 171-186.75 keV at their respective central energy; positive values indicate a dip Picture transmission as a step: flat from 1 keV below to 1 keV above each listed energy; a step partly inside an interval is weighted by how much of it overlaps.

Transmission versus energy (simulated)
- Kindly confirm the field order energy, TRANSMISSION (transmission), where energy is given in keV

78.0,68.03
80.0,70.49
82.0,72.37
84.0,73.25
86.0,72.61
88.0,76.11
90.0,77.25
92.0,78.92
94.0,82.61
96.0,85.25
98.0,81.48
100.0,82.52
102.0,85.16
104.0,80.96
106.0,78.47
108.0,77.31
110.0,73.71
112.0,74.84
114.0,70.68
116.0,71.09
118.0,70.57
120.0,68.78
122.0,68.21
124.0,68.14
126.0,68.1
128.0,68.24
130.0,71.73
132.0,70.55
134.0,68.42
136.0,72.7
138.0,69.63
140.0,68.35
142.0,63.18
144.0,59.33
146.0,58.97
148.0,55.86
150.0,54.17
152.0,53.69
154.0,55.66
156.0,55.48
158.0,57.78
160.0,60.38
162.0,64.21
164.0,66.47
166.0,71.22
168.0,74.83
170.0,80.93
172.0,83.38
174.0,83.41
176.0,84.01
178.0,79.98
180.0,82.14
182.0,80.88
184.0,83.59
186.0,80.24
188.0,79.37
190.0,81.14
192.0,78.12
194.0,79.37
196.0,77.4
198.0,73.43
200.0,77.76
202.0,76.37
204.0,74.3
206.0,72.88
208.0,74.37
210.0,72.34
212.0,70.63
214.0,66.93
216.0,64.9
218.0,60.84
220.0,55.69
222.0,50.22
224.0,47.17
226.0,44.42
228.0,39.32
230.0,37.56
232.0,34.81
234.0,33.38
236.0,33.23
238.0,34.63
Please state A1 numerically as 5.1 keV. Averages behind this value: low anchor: 69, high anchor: 82.2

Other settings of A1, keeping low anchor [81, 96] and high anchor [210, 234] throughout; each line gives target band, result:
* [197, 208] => -3.8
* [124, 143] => -0.1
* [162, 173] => -2.2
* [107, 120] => -0.1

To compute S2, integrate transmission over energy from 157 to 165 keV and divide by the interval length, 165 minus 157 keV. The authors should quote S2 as 62.2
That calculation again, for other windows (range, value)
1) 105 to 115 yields 75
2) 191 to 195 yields 78.7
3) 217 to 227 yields 51.7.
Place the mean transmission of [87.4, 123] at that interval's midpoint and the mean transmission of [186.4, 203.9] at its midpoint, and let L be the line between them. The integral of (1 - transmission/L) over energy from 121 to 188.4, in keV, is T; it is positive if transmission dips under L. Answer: 6.9 keV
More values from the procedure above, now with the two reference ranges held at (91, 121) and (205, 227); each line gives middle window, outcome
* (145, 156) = 2.40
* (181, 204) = -4.75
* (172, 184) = -2.69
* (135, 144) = 0.65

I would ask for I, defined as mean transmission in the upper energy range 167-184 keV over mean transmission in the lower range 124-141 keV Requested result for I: 1.2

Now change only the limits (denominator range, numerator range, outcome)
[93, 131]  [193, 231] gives 0.85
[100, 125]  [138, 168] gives 0.82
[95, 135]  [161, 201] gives 1.05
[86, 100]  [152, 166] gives 0.76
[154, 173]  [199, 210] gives 1.11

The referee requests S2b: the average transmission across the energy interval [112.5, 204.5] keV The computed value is 70.9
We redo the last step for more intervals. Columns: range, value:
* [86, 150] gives 72.2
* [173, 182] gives 82.2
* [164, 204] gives 78.9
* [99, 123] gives 75.2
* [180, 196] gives 80.3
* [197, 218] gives 71.8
